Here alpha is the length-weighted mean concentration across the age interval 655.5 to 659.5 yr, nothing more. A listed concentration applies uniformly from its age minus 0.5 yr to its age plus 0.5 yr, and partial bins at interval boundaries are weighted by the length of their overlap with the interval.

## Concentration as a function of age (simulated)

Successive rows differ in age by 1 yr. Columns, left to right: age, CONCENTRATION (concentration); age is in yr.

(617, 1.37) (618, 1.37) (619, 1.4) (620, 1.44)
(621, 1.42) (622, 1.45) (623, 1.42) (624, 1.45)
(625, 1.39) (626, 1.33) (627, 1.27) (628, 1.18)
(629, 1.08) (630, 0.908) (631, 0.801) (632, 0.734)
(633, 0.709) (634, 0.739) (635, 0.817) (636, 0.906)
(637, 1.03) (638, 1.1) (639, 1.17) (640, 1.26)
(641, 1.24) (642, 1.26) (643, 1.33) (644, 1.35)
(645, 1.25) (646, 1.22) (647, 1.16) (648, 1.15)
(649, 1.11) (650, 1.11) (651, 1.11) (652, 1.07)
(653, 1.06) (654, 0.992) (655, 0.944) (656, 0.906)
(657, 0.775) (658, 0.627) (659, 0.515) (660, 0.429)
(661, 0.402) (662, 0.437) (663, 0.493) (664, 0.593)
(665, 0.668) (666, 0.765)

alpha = 0.706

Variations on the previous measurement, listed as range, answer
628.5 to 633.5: 0.846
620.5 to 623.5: 1.43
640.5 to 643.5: 1.28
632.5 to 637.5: 0.84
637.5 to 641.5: 1.19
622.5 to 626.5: 1.4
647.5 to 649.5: 1.13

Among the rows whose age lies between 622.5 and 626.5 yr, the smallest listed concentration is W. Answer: 1.33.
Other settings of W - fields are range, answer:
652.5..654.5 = 0.992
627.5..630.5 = 0.908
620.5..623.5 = 1.42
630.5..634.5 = 0.709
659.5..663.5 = 0.402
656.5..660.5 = 0.429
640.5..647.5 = 1.16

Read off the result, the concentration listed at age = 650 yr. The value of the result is 1.11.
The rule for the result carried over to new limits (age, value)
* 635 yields 0.817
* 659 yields 0.515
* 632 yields 0.734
